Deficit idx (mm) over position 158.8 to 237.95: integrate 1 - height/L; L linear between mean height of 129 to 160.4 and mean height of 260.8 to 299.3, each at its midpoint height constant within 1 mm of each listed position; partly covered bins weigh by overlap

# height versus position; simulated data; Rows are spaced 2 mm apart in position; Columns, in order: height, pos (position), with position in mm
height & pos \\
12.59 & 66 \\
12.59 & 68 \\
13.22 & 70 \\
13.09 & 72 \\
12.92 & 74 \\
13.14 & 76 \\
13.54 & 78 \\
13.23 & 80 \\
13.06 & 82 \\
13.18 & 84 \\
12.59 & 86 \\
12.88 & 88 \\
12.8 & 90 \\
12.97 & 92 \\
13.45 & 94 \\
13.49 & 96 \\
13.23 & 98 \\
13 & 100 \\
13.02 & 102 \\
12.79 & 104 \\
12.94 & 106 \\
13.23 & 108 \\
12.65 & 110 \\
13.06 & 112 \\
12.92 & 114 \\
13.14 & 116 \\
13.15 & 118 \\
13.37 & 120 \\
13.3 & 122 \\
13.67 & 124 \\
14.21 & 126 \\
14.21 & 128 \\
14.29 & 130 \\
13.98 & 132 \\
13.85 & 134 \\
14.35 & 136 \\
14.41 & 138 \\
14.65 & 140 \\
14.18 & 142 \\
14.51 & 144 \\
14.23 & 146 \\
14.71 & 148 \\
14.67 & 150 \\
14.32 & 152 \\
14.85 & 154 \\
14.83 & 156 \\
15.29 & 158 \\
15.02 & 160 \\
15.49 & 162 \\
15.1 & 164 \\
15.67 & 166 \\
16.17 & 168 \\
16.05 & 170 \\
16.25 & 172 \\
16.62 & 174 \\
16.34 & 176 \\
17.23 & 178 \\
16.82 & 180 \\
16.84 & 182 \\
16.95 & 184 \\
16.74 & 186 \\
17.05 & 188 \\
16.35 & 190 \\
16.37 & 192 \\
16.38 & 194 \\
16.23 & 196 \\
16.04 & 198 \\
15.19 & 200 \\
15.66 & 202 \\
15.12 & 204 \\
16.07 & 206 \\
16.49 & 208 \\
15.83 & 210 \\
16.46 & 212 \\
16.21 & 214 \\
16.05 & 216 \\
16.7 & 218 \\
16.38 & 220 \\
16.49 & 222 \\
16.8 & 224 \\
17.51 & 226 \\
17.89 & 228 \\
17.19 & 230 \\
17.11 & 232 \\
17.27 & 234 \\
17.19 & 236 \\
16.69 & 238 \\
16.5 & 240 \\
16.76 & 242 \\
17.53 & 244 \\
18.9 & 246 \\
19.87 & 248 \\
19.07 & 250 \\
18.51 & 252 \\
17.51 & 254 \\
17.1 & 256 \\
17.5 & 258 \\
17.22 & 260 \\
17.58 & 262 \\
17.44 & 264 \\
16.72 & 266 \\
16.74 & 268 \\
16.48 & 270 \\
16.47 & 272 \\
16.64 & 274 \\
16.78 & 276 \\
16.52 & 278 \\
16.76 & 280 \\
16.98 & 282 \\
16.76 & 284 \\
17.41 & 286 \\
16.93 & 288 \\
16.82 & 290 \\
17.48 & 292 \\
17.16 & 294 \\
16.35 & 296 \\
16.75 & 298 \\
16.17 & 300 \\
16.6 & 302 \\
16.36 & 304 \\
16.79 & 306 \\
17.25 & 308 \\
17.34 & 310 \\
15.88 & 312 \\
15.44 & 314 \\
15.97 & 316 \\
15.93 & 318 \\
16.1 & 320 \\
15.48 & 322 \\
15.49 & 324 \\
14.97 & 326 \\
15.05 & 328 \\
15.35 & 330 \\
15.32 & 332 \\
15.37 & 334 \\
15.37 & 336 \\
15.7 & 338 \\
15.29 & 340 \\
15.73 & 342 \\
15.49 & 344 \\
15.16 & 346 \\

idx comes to -4.9 mm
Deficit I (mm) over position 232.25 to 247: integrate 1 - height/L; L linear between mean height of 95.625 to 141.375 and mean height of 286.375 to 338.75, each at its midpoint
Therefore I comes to -2.04 mm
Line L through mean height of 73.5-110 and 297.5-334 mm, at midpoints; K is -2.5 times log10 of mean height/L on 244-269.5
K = -0.171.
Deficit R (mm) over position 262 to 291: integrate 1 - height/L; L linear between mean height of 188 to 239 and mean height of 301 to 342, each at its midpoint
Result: -1.3 mm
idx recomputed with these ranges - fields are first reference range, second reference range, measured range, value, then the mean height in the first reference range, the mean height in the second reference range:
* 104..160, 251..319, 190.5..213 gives -1.07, 14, 16.8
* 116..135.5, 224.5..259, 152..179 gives -1.09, 13.8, 17.6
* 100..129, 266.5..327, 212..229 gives -1.79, 13.3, 16.5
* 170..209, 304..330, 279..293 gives -0.84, 16.3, 16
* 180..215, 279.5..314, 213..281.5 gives -2.76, 16.3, 16.8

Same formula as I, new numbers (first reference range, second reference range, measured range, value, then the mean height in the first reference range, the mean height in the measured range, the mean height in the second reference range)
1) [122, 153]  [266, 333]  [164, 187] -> -2.7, 14.3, 16.5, 16.4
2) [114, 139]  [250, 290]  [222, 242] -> -1.1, 13.8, 17.1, 17.1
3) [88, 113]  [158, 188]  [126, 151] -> 0.6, 13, 14.3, 16.2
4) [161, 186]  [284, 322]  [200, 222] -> 0.4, 16.3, 16.1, 16.6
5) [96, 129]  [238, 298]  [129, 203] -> -4.4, 13.3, 15.5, 17.2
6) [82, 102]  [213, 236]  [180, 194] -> -0.8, 13.1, 16.7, 16.9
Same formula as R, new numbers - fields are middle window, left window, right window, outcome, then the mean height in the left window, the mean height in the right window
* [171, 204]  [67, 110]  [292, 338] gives -4.7 mm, 13.1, 16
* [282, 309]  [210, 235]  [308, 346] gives -1.4 mm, 16.8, 15.7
